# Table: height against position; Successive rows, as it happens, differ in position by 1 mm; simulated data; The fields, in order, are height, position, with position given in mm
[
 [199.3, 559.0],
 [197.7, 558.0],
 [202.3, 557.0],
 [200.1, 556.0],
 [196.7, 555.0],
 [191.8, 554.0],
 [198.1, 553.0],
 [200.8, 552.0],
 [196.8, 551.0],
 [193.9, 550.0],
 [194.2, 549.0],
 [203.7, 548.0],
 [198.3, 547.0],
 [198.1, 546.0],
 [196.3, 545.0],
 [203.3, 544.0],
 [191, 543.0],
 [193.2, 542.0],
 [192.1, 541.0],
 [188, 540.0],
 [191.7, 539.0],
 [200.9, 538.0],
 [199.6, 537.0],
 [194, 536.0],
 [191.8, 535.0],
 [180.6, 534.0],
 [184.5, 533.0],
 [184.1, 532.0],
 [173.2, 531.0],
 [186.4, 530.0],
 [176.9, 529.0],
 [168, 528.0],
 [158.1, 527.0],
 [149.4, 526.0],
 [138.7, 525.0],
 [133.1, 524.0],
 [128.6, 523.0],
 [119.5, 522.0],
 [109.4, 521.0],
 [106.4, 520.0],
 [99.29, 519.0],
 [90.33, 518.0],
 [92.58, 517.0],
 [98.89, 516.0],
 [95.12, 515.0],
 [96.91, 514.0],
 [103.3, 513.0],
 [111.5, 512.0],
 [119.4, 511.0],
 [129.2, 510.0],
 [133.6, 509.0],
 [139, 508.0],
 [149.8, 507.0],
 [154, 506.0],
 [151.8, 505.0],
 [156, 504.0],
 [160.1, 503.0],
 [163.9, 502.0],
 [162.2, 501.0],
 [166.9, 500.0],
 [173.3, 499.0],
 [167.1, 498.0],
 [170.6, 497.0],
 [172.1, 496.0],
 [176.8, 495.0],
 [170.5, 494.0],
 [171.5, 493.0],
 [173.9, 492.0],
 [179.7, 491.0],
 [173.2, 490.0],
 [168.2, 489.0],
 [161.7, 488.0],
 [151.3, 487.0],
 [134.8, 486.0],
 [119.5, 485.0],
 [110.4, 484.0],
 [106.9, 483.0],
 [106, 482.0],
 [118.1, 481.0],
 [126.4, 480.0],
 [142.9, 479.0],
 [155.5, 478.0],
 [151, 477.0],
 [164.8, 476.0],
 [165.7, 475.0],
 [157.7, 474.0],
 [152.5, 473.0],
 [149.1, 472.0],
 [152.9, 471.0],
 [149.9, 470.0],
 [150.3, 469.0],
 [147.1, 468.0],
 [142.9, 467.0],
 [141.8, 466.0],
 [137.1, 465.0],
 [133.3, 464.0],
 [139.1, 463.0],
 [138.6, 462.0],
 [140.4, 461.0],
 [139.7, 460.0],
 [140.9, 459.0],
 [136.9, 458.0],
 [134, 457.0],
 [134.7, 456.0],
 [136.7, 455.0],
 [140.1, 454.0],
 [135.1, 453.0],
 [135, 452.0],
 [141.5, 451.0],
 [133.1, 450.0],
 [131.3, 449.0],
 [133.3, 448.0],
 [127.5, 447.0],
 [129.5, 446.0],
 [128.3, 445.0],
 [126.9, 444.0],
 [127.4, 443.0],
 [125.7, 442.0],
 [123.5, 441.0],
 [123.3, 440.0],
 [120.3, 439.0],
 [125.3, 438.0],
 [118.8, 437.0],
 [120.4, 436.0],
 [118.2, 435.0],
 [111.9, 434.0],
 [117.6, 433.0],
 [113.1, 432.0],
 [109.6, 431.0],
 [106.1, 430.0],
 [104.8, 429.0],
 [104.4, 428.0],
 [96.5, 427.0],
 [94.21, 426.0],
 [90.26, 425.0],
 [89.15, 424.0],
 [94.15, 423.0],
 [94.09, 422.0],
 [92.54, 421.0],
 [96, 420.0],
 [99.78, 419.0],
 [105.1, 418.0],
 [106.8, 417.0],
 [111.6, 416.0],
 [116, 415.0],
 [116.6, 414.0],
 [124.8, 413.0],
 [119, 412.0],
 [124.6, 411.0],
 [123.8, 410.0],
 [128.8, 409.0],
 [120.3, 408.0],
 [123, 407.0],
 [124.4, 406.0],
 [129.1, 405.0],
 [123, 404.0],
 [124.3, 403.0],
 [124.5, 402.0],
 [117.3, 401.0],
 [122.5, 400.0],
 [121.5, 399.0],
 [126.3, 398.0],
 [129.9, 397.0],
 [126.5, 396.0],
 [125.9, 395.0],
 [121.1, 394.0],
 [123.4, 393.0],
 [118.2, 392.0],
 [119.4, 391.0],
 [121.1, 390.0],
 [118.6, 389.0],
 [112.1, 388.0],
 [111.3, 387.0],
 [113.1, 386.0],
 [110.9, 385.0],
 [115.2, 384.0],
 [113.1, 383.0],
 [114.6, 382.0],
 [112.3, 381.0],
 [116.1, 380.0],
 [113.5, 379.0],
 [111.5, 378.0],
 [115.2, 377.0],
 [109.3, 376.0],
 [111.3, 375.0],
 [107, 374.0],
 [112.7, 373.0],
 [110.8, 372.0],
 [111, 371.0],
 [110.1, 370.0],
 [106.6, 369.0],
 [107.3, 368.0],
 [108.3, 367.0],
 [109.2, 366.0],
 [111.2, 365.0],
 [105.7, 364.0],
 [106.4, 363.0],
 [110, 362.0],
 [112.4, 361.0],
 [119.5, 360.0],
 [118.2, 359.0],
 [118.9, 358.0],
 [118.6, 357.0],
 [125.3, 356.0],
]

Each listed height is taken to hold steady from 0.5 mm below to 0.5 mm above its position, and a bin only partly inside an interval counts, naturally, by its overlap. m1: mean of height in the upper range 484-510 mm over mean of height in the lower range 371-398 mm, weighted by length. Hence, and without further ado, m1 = 1.4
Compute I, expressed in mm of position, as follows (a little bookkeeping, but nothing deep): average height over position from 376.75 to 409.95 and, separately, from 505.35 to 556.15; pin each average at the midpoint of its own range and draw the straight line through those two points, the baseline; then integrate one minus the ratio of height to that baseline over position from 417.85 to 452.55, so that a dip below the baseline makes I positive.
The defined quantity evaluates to 4.7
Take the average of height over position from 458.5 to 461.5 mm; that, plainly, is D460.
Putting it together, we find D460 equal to 140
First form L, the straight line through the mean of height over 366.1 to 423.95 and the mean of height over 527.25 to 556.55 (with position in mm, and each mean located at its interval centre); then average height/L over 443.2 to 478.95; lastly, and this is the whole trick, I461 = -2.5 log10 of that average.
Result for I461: 0.06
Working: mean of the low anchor 115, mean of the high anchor 192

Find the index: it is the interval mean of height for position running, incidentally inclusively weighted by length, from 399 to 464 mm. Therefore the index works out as 121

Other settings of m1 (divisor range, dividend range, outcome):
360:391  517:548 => 1.49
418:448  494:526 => 1.21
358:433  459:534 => 1.28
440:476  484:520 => 1.03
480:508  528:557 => 1.25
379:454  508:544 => 1.27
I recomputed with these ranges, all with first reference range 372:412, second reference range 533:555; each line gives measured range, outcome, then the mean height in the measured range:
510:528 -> 6.51 mm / 117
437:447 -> 1.29 mm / 125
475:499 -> 2.14 mm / 152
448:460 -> 1.08 mm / 136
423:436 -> 3.10 mm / 105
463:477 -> 0.77 mm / 149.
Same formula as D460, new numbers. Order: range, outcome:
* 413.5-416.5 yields 115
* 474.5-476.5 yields 165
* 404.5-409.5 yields 125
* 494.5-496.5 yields 174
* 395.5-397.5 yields 128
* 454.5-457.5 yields 135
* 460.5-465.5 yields 138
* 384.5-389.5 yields 113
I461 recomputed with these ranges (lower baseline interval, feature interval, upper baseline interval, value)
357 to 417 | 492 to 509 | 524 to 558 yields 0.04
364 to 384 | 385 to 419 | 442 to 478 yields 0.01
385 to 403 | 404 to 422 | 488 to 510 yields 0.12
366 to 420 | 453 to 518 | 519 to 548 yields 0.07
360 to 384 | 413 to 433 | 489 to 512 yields 0.25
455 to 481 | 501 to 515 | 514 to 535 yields 0.04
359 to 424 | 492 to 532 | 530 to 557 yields 0.23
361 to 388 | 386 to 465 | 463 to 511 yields 0.07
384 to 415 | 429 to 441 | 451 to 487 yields 0.12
